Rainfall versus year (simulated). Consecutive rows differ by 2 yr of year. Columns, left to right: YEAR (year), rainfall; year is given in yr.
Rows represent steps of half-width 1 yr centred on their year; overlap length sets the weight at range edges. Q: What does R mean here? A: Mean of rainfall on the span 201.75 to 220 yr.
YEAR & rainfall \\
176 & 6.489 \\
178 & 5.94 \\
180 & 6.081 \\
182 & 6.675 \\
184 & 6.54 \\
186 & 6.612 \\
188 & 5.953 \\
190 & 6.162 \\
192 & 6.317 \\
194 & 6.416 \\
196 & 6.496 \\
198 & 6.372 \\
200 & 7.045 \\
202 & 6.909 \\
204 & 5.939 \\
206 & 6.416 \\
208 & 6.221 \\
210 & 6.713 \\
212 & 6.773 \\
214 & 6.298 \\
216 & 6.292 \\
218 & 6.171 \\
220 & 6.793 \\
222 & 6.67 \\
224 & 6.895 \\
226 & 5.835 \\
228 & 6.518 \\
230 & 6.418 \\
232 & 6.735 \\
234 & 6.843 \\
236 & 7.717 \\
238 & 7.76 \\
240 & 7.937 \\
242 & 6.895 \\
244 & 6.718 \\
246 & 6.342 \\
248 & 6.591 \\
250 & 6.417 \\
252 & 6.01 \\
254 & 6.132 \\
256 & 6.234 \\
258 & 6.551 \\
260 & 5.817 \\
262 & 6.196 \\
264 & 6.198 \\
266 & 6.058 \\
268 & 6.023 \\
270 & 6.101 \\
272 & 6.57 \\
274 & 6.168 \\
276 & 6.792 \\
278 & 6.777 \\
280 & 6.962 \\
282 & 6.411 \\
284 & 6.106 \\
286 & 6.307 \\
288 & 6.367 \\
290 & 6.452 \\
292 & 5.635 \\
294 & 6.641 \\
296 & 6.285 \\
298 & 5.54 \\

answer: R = 6.42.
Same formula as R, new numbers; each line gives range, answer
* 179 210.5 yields 6.42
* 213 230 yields 6.43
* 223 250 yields 6.85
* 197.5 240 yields 6.67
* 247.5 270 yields 6.19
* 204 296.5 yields 6.49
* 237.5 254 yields 6.76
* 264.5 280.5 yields 6.41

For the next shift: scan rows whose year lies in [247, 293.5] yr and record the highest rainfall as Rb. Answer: 6.962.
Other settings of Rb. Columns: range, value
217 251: 7.937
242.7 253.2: 6.718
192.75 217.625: 7.045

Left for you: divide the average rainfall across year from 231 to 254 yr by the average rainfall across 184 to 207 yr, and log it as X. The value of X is 1.07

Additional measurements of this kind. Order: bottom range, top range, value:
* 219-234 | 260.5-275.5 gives 0.94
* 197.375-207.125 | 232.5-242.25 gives 1.14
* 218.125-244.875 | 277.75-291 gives 0.94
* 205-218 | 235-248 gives 1.12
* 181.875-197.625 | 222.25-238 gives 1.06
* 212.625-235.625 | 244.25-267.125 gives 0.96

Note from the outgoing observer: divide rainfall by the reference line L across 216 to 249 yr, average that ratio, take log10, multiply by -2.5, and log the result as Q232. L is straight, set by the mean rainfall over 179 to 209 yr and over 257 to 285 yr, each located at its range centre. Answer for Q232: -0.07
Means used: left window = 6.41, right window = 6.34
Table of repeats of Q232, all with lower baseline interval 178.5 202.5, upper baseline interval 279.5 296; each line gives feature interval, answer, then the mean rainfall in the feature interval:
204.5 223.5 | -0.010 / 6.48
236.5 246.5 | -0.130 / 7.2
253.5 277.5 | 0.019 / 6.25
